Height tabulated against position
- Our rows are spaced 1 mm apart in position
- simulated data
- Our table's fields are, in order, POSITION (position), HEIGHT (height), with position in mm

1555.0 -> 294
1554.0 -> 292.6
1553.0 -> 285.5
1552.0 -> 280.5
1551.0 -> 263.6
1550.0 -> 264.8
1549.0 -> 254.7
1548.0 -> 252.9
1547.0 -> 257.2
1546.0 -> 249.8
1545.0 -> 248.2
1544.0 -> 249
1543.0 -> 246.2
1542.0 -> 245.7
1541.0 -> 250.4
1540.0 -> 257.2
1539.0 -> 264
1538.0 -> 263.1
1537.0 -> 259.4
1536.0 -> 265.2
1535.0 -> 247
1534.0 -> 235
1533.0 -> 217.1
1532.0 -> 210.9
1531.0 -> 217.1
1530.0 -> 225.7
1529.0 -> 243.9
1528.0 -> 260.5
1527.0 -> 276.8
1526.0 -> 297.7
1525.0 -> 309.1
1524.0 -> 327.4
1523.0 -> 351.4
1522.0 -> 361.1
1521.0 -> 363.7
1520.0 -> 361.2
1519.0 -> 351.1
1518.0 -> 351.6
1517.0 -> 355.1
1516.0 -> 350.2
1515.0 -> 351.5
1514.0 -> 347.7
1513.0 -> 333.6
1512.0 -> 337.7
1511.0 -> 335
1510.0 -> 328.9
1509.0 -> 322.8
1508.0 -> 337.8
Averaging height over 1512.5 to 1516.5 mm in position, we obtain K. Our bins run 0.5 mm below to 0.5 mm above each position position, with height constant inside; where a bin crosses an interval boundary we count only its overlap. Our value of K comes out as 346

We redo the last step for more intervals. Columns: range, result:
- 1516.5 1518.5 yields 353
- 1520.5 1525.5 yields 343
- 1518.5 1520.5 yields 356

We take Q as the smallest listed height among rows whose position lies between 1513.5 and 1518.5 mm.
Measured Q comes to 347.7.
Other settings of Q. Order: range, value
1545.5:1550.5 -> 249.8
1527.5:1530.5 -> 225.7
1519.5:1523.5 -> 351.4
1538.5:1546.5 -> 245.7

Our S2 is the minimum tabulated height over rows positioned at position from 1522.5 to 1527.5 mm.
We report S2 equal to 276.8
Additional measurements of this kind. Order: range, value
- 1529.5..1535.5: 210.9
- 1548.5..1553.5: 254.7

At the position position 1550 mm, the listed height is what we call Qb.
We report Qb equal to 264.8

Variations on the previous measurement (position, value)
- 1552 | 280.5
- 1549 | 254.7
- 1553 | 285.5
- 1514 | 347.7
